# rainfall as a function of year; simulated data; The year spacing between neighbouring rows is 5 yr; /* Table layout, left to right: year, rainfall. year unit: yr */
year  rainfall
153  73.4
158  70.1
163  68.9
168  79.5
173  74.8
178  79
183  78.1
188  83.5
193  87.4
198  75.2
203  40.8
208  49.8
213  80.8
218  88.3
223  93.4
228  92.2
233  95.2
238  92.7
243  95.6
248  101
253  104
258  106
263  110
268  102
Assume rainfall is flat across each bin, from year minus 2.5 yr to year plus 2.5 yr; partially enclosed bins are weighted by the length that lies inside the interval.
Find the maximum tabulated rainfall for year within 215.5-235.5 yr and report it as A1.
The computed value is 95.2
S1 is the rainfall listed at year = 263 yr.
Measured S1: 110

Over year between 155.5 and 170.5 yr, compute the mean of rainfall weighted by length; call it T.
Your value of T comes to 72.8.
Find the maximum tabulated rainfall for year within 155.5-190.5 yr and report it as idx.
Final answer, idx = 83.5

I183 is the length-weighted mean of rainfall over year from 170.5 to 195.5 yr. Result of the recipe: 80.6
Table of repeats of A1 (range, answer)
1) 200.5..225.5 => 93.4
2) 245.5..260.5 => 106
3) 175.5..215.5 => 87.4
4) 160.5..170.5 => 79.5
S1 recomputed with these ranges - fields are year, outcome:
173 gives 74.8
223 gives 93.4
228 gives 92.2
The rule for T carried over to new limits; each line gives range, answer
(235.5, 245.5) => 94.2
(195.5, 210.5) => 55.3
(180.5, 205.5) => 73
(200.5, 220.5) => 64.9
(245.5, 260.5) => 104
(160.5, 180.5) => 75.5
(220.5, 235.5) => 93.6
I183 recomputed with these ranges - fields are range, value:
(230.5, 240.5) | 94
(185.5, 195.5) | 85.5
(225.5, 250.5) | 95.3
